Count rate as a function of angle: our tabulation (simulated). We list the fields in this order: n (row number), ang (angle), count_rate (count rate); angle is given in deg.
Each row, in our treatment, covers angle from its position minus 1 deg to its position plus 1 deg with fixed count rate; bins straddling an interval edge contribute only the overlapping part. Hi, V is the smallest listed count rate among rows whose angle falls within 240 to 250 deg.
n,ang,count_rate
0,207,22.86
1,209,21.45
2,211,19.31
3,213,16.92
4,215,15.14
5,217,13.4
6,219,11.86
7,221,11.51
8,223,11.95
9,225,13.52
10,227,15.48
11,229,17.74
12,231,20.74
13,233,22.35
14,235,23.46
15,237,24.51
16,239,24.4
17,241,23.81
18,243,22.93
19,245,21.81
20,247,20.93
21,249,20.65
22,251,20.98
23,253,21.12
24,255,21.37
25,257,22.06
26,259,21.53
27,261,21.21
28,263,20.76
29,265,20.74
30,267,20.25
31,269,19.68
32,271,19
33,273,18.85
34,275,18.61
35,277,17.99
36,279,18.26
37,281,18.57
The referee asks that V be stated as 20.65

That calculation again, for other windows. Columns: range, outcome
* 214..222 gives 11.51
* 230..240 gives 20.74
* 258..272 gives 19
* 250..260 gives 20.98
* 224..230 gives 13.52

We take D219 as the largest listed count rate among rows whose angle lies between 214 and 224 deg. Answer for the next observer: 15.14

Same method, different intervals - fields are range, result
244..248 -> 21.81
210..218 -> 19.31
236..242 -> 24.51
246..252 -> 20.98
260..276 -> 21.21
